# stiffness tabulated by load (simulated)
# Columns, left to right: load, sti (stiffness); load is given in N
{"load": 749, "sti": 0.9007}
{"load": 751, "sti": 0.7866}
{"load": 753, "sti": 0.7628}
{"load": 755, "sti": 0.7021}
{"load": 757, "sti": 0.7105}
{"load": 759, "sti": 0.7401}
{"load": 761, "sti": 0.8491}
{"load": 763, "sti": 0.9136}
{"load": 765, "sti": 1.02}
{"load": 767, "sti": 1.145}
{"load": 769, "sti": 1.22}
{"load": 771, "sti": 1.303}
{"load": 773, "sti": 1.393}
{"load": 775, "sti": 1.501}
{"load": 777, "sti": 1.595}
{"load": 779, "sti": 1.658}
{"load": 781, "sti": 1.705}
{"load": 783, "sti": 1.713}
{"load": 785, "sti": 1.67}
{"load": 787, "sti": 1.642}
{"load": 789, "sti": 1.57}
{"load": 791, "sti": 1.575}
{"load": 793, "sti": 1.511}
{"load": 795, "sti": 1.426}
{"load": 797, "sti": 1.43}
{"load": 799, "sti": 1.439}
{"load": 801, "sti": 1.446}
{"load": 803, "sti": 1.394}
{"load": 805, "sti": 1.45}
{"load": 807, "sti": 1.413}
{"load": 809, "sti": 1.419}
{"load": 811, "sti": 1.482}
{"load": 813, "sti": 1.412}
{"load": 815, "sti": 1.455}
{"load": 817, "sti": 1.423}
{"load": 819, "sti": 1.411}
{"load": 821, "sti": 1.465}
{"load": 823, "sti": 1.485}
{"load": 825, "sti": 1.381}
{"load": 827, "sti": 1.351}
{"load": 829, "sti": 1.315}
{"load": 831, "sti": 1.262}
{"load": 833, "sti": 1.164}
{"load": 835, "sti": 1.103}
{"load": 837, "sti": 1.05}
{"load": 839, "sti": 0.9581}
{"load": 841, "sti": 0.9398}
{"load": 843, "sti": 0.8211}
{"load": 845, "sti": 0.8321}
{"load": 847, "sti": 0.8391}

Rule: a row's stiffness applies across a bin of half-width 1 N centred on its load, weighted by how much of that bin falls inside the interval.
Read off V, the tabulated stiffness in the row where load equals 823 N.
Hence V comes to 1.485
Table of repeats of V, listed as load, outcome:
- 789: 1.57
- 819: 1.411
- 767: 1.145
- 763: 0.9136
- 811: 1.482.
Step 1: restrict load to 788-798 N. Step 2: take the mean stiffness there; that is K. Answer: 1.5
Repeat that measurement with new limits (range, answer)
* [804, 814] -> 1.44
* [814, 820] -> 1.43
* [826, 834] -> 1.27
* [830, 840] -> 1.11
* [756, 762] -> 0.767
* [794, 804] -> 1.43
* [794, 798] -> 1.43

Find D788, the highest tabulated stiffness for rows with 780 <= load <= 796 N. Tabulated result 1.713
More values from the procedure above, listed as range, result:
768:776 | 1.501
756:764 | 0.9136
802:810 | 1.45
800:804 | 1.446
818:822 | 1.465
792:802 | 1.511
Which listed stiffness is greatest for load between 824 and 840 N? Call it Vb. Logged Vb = 1.381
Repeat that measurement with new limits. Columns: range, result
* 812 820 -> 1.455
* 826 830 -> 1.351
